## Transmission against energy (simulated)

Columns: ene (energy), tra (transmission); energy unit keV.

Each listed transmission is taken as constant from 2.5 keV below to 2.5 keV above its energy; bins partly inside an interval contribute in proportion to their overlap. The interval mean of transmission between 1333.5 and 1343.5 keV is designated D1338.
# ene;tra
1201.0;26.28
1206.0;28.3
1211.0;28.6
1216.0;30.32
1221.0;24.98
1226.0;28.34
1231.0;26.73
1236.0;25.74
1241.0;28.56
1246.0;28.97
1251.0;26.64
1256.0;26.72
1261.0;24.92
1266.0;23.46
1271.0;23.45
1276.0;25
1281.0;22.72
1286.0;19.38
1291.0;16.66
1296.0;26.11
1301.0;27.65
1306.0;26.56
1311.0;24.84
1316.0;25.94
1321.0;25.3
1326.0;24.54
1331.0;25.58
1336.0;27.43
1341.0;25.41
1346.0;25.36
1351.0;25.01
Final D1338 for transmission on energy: 26.4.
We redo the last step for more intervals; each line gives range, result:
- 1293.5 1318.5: 26.2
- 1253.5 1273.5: 24.6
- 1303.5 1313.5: 25.7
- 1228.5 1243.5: 27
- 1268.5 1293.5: 21.4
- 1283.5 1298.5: 20.7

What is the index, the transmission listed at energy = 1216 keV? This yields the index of 30.32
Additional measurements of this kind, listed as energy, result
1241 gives 28.56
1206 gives 28.3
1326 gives 24.54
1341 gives 25.41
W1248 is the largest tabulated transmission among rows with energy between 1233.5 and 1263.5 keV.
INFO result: 28.97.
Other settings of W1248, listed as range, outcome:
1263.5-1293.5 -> 25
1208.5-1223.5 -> 30.32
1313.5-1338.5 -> 27.43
